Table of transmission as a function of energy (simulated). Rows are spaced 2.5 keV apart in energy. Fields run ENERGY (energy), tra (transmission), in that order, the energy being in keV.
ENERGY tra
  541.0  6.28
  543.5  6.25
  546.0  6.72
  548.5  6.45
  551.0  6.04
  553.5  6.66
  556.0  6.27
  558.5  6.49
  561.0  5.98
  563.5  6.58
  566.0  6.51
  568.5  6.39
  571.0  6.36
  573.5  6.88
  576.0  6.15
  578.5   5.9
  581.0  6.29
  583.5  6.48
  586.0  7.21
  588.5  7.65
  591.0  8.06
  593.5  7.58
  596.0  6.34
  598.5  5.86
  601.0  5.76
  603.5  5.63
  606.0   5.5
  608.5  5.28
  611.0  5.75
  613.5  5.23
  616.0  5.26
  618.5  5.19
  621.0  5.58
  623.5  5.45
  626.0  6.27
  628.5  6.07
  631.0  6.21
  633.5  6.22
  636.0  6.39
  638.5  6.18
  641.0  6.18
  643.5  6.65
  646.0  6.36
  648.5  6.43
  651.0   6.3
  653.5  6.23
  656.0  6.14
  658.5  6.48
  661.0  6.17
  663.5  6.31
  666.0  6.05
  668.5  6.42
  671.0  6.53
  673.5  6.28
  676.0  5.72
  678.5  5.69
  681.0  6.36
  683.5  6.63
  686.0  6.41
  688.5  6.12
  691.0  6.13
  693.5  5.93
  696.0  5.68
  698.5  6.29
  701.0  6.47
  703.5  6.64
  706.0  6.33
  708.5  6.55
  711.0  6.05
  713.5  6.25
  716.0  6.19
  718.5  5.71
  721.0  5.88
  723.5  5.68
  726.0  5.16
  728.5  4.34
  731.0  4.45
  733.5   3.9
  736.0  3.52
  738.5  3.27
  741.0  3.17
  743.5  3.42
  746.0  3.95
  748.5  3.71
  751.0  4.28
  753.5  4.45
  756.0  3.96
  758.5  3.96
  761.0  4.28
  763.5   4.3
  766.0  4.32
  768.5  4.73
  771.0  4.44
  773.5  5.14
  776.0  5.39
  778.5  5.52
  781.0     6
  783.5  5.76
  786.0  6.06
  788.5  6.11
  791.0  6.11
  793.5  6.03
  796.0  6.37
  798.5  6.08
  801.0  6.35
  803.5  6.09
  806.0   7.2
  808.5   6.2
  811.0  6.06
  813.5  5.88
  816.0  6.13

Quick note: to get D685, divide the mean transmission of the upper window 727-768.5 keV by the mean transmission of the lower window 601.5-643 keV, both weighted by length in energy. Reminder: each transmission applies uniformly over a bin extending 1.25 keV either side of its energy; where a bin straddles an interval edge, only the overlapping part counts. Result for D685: 0.69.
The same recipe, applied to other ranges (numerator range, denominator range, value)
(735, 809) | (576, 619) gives 0.81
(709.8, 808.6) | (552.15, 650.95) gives 0.81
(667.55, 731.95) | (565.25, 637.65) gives 0.97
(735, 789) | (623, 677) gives 0.72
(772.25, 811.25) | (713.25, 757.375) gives 1.35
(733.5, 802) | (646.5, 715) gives 0.77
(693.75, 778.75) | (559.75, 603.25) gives 0.75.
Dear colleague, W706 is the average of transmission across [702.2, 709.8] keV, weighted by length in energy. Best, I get 6.5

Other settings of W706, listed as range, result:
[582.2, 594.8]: 7.39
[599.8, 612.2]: 5.58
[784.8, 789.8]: 6.09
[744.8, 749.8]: 3.83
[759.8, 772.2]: 4.41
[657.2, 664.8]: 6.32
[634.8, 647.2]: 6.35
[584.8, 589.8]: 7.44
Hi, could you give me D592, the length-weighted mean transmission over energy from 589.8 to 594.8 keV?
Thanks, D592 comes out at 7.8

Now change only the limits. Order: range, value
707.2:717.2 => 6.26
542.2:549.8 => 6.47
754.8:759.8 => 3.96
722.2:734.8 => 4.71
